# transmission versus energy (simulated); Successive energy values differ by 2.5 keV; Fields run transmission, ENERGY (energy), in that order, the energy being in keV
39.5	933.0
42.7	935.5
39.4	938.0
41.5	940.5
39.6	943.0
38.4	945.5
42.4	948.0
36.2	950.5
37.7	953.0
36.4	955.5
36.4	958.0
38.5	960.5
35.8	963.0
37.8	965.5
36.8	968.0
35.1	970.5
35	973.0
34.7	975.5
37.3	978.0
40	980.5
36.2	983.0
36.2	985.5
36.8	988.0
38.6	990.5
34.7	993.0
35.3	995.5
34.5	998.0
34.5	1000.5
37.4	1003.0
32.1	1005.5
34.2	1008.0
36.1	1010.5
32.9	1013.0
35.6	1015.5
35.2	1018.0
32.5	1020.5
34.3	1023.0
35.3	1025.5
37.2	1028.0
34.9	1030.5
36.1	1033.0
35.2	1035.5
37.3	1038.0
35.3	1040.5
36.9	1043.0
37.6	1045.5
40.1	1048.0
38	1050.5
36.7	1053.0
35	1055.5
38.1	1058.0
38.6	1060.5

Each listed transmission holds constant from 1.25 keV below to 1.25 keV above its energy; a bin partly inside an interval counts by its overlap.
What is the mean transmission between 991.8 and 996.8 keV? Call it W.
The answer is 35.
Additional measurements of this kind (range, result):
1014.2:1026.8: 34.6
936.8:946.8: 39.7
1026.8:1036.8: 35.9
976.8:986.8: 37.4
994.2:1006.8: 34.8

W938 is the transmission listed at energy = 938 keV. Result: 39.4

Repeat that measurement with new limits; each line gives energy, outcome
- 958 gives 36.4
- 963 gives 35.8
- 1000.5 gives 34.5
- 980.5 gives 40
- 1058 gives 38.1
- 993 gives 34.7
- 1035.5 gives 35.2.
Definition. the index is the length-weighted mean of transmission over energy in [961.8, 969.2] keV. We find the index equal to 36.8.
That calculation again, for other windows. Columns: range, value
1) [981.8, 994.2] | 36.5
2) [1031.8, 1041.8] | 36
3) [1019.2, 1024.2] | 33.4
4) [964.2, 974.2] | 36.2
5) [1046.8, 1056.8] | 37.4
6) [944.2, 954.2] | 38.7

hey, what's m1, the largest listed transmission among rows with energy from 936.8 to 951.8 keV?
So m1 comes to 42.4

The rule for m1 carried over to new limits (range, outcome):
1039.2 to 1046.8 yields 37.6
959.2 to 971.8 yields 38.5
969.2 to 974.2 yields 35.1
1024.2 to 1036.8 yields 37.2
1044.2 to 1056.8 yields 40.1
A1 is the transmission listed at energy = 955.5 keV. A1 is 36.4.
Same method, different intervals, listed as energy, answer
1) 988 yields 36.8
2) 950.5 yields 36.2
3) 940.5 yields 41.5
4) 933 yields 39.5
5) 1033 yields 36.1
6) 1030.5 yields 34.9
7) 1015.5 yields 35.6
